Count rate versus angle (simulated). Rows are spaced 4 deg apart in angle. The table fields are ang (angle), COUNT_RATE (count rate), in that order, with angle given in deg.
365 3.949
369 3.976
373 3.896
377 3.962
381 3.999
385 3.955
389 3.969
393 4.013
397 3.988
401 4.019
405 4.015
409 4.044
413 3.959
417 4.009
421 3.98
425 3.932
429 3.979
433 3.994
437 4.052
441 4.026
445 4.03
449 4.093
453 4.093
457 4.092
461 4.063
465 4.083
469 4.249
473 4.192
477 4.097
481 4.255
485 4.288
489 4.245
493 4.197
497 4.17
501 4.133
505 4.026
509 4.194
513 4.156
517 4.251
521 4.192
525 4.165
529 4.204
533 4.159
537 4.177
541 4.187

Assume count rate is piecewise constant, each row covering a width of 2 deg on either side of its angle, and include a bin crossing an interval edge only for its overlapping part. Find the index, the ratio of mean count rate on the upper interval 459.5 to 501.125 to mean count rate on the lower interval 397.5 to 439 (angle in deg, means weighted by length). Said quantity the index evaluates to 1.05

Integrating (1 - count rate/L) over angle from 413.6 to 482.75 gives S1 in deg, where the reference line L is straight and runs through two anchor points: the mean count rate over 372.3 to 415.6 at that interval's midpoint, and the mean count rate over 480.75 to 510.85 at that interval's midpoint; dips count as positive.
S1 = 0.40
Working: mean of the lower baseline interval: 3.99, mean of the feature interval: 4.07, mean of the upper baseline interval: 4.18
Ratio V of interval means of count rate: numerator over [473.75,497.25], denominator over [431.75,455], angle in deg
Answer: 1.0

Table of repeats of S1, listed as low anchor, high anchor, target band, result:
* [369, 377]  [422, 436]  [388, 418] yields -0.36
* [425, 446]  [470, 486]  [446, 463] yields 0.06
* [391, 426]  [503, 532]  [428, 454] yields 0.07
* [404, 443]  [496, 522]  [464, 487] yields -0.58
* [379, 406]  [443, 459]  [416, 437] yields 0.30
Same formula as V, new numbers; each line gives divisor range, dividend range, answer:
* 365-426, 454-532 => 1.05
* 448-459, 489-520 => 1.02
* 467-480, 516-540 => 1.00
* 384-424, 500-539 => 1.04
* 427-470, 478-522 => 1.03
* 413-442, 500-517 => 1.04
